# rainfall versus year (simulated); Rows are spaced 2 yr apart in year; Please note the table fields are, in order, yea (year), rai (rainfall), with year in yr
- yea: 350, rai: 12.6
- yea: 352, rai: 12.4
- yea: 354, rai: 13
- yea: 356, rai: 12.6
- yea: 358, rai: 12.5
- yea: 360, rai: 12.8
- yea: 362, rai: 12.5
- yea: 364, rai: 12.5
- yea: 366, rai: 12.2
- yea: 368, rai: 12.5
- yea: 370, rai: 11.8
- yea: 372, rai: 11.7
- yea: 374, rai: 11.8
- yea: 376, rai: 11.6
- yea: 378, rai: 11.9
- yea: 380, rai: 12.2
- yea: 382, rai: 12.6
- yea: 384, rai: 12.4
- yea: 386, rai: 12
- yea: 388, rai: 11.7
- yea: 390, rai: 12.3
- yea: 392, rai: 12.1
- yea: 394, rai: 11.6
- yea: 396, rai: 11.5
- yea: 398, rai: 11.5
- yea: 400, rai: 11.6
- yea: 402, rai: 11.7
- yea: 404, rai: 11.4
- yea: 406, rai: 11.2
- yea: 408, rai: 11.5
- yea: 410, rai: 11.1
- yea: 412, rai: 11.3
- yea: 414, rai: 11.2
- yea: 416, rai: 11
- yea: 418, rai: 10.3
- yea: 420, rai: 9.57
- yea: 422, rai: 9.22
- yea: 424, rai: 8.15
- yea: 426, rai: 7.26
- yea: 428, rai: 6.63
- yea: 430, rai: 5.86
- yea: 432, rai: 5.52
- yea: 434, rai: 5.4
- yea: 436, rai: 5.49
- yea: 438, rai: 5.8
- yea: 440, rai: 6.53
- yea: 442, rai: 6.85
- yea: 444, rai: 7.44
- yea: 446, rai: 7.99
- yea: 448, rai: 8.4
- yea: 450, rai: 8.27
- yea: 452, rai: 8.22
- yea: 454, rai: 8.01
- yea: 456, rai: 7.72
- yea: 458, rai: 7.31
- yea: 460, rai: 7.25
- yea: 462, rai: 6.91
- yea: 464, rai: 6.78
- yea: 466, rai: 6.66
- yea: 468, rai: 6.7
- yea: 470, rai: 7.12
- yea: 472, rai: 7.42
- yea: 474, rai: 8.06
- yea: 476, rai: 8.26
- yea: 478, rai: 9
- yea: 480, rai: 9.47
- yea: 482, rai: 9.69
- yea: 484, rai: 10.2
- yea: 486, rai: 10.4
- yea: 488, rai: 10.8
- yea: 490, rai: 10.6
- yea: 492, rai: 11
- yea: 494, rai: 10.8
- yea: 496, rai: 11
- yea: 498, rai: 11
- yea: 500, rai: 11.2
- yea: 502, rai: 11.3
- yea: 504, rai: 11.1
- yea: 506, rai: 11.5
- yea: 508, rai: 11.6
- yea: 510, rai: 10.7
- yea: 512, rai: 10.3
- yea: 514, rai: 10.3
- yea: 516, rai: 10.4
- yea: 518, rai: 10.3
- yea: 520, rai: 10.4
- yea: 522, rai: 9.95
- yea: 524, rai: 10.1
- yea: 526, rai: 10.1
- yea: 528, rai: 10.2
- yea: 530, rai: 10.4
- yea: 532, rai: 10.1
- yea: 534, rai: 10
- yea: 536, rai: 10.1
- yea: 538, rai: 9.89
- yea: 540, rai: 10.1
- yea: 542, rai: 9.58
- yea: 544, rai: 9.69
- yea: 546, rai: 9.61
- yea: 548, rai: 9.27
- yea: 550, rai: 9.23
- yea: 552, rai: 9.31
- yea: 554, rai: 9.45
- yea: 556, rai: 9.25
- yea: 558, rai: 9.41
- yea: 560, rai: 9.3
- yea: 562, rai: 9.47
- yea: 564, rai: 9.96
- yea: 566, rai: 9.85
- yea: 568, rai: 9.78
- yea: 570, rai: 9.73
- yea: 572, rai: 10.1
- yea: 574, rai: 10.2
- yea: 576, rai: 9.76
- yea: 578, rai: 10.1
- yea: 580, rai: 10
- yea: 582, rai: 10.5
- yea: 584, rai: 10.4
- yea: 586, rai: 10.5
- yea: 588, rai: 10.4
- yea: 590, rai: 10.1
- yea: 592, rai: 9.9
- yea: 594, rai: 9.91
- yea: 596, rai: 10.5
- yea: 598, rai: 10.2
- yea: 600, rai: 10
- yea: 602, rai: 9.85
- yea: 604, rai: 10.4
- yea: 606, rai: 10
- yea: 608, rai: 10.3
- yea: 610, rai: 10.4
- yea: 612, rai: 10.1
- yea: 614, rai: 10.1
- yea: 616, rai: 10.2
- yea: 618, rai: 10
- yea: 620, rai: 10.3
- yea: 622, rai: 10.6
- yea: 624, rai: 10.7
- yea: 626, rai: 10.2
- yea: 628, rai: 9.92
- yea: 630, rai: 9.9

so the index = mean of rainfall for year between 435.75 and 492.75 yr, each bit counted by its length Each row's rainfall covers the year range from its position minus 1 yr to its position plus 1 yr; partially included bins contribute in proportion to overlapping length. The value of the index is 8.1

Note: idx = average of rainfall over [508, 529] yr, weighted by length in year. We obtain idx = 10.3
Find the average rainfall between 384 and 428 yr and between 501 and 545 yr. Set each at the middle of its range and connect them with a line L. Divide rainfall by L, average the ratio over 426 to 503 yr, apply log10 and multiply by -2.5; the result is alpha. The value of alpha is 0.27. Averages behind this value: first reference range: 10.9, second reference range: 10.4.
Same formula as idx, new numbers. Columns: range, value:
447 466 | 7.6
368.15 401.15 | 11.9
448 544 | 9.53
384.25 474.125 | 8.87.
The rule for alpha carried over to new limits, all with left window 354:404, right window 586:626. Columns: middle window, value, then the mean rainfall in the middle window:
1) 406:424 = 0.121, 10.5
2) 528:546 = 0.084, 9.97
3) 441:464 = 0.443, 7.63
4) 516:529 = 0.073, 10.2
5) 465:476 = 0.478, 7.29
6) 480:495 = 0.076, 10.4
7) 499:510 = -0.023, 11.3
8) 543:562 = 0.136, 9.4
